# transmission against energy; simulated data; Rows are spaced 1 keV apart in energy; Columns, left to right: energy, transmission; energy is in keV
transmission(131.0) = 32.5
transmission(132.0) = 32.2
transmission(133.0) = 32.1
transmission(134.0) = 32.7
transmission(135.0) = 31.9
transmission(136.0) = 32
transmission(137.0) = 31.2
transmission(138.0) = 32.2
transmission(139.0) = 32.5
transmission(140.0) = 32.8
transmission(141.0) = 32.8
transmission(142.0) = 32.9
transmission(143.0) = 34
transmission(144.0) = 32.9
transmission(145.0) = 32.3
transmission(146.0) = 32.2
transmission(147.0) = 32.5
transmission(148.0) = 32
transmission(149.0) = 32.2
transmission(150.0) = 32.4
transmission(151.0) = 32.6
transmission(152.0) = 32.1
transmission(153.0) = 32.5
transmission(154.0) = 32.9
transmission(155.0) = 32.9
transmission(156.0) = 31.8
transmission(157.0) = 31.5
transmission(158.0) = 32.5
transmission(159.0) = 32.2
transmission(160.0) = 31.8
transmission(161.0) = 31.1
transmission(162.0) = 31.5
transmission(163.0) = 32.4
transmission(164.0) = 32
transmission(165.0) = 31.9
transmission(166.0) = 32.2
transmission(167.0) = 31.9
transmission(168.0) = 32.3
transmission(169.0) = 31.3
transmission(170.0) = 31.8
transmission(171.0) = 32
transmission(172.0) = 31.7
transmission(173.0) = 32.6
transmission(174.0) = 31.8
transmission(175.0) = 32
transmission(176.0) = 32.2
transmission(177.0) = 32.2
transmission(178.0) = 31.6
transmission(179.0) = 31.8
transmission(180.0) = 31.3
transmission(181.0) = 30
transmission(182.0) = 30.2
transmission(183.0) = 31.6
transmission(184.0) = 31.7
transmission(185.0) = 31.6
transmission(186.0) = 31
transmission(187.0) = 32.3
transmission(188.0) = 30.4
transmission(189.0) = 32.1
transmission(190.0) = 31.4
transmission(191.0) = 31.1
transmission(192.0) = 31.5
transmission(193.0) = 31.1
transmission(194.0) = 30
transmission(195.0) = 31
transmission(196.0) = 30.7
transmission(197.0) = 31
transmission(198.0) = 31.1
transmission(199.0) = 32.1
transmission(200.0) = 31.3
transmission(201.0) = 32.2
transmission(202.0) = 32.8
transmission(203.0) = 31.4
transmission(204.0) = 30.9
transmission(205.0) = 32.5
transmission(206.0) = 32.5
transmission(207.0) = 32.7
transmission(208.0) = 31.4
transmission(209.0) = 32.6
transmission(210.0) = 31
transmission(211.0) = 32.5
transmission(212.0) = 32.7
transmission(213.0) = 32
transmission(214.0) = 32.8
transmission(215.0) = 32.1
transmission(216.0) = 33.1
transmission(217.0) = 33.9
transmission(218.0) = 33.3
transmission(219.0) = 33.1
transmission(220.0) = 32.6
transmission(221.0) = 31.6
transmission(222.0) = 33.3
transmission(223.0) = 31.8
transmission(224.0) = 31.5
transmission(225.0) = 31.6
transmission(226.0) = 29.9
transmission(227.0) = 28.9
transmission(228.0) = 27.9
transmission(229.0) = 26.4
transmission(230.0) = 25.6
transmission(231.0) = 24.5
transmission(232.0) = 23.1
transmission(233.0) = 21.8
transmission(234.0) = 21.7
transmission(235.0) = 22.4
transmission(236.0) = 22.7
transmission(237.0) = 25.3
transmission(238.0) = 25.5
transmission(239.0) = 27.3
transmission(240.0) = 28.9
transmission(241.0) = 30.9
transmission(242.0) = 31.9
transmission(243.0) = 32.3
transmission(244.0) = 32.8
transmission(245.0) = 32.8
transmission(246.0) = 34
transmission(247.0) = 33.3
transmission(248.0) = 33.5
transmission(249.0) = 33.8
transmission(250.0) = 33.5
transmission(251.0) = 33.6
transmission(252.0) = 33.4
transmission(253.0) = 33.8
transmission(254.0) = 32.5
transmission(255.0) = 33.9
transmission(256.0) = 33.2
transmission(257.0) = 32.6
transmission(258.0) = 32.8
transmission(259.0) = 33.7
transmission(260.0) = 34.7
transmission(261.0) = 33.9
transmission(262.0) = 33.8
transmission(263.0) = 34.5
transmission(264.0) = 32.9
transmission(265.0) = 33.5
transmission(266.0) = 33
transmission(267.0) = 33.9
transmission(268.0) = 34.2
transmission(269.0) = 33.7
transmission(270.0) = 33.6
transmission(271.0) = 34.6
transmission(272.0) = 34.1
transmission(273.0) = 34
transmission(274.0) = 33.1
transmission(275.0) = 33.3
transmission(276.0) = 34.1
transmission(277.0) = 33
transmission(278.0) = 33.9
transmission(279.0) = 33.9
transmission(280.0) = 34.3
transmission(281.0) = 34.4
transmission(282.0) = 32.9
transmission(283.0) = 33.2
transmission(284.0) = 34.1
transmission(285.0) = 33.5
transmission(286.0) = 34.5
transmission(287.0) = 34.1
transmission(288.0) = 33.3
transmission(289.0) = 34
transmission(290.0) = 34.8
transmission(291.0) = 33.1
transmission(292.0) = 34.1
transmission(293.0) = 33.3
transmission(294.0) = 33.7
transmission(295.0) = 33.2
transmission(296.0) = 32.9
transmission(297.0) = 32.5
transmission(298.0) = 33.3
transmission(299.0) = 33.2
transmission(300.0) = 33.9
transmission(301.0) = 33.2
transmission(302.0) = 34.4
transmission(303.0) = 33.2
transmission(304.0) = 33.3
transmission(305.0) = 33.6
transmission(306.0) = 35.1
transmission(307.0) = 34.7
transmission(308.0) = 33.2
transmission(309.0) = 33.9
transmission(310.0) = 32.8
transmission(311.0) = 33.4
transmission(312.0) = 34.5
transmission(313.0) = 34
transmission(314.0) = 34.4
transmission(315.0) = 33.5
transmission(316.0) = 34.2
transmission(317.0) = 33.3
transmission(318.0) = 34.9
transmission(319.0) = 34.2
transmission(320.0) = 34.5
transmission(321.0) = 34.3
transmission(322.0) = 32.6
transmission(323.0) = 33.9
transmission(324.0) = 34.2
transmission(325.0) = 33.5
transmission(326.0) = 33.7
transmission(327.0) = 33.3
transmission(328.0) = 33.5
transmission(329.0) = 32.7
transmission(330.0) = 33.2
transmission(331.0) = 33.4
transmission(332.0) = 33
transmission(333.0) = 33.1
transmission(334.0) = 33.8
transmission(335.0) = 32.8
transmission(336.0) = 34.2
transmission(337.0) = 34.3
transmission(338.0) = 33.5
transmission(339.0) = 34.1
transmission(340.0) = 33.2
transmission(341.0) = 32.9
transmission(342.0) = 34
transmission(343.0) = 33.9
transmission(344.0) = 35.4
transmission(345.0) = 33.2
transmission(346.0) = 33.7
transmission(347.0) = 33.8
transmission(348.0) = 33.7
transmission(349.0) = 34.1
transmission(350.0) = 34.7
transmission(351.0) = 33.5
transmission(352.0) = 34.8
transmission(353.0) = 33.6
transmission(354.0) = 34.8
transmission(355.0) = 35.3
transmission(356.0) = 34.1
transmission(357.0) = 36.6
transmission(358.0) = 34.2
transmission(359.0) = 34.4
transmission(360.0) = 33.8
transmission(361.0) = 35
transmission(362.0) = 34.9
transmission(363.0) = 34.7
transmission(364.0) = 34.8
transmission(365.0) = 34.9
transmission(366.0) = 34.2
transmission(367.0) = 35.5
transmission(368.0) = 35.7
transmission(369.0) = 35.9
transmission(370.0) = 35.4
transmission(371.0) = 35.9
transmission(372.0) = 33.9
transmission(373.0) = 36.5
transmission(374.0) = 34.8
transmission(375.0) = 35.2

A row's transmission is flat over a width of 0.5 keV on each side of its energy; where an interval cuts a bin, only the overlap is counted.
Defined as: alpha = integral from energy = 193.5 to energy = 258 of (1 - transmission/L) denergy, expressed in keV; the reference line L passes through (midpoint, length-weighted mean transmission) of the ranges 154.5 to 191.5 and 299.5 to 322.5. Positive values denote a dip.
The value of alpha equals 3.5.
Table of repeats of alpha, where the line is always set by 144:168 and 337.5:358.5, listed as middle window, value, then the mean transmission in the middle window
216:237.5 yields 3.0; 28.3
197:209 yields 0.3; 31.9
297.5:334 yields 0.1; 33.7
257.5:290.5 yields -0.4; 33.8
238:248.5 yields 0.5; 31.5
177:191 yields 0.5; 31.3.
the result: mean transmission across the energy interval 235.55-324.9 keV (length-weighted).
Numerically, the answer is 33.2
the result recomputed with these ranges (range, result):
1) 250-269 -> 33.6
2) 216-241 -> 28.3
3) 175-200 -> 31.3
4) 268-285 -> 33.8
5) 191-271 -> 31.3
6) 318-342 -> 33.6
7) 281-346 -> 33.7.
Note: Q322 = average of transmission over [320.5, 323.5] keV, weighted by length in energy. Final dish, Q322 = 33.6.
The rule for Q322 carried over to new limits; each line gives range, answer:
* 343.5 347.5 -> 34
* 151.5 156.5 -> 32.4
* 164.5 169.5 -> 31.9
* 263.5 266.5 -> 33.1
